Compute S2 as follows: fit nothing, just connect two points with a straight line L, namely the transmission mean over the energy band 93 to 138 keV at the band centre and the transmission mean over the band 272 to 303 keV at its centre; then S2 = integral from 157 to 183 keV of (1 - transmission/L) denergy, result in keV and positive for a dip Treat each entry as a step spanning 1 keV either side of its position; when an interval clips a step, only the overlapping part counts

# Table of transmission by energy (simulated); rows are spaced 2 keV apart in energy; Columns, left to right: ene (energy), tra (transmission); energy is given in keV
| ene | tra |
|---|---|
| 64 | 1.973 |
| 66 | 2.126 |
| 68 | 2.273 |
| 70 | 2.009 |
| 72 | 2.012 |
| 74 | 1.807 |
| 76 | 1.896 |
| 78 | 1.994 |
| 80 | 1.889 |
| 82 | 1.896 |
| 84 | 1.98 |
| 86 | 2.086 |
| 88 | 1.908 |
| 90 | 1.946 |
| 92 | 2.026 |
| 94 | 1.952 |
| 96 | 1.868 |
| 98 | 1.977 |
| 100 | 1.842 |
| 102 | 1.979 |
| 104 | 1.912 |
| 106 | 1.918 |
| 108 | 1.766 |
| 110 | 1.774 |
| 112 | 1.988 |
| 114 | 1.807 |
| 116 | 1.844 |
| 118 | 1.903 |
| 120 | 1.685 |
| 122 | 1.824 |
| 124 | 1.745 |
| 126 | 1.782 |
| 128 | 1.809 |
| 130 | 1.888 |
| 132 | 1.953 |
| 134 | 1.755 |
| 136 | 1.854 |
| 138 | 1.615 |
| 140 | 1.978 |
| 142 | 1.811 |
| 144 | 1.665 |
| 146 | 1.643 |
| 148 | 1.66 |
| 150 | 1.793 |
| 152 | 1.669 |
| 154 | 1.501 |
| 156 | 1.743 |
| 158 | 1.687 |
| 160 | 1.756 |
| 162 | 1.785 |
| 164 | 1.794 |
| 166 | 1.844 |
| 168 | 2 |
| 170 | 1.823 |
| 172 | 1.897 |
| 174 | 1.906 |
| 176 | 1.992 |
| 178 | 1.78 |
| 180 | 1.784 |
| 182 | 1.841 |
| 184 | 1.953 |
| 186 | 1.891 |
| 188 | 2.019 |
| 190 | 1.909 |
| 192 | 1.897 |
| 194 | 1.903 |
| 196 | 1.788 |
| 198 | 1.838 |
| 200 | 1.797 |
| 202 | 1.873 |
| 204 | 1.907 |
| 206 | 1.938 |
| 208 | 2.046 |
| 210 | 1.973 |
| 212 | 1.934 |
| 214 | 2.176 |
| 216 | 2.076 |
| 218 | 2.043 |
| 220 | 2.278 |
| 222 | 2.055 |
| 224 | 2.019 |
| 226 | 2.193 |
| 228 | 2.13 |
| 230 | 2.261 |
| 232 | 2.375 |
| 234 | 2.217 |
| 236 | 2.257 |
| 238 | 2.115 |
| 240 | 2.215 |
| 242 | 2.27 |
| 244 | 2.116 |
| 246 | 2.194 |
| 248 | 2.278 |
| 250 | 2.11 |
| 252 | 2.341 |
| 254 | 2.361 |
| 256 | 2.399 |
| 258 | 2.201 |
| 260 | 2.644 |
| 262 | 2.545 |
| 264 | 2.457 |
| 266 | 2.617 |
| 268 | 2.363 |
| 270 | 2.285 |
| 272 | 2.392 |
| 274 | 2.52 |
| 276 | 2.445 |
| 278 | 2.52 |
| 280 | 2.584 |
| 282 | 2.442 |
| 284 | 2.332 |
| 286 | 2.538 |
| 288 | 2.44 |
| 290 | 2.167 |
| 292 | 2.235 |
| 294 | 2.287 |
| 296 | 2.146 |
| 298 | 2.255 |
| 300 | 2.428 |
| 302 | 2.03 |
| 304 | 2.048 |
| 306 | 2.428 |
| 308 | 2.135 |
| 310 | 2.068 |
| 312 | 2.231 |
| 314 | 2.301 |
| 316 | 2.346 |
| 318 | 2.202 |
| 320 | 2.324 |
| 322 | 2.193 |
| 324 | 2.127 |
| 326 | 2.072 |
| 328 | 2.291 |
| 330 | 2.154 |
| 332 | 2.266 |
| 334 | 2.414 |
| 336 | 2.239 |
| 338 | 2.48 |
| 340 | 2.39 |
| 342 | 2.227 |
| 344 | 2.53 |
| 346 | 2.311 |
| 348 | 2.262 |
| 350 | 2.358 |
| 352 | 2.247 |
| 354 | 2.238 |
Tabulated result 2.2 keV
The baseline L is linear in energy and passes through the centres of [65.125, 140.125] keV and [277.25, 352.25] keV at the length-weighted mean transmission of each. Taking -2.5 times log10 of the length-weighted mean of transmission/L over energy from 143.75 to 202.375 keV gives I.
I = 0.12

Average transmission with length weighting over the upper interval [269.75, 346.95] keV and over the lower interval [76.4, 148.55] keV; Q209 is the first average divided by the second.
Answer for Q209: 1.24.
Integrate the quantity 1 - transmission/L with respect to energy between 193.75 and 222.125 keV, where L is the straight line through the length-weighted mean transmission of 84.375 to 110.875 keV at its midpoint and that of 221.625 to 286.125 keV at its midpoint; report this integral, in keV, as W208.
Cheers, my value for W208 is 3.0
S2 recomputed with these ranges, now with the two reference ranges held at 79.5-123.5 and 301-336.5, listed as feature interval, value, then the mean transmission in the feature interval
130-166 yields 3.9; 1.75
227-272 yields -4.1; 2.31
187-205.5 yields 1.4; 1.88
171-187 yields 1.0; 1.88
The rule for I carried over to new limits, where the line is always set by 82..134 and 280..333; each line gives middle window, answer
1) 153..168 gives 0.137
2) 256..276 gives -0.124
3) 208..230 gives -0.001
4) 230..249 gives -0.049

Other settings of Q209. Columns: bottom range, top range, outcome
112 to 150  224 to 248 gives 1.23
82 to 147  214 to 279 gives 1.23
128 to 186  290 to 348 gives 1.25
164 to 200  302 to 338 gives 1.18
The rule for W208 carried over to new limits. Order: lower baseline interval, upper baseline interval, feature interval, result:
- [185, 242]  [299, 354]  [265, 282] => -2.39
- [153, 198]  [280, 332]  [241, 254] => -1.00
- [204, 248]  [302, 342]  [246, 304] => -4.56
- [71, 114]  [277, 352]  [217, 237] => -0.34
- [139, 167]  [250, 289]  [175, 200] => 0.82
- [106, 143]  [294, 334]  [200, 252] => -2.12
